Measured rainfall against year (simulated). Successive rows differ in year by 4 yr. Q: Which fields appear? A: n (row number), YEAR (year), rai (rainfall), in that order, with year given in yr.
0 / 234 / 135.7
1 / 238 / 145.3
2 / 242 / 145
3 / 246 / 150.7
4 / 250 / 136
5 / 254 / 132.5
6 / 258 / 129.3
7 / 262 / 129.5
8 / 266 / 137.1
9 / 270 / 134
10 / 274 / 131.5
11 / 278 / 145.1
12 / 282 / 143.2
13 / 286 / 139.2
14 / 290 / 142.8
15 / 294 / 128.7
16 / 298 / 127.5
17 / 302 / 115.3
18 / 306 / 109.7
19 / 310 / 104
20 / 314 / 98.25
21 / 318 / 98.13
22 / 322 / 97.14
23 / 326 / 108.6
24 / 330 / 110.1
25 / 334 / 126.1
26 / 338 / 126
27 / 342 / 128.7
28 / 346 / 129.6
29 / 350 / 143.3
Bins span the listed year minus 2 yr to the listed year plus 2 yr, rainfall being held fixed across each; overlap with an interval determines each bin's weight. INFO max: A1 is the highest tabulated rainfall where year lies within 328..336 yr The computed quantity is 126.1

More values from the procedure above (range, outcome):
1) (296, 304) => 127.5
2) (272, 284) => 145.1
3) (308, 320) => 104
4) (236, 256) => 150.7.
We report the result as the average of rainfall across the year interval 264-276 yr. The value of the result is 134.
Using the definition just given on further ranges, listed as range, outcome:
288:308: 125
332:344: 127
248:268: 133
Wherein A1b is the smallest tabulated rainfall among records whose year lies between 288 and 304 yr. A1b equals 115.3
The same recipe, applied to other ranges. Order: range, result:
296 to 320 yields 98.13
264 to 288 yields 131.5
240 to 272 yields 129.3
